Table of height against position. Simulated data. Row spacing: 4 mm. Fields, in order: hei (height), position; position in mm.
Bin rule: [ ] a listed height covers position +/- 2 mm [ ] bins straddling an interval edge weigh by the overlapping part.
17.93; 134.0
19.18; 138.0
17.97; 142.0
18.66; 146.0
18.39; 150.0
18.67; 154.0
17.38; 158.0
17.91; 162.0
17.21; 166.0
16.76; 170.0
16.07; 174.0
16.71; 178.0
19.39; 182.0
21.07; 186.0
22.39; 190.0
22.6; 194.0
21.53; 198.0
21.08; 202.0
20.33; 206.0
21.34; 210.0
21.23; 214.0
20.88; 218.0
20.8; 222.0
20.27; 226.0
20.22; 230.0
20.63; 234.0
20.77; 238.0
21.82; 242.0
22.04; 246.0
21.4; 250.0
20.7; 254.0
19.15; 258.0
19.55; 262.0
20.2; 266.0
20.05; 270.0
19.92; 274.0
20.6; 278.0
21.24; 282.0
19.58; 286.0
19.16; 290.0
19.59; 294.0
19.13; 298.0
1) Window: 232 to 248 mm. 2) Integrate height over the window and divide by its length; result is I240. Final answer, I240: 21.3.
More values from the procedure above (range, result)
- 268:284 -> 20.5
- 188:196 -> 22.5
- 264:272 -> 20.1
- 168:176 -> 16.4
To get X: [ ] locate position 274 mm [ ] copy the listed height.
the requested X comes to 19.92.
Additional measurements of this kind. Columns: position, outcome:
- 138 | 19.18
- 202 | 21.08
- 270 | 20.05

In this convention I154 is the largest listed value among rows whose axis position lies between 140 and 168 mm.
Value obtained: 18.67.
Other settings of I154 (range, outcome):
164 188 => 21.07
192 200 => 22.6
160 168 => 17.91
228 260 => 22.04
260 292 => 21.24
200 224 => 21.34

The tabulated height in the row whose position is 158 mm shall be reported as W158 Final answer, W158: 17.38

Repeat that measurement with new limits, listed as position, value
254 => 20.7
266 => 20.2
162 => 17.91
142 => 17.97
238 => 20.77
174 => 16.07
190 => 22.39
